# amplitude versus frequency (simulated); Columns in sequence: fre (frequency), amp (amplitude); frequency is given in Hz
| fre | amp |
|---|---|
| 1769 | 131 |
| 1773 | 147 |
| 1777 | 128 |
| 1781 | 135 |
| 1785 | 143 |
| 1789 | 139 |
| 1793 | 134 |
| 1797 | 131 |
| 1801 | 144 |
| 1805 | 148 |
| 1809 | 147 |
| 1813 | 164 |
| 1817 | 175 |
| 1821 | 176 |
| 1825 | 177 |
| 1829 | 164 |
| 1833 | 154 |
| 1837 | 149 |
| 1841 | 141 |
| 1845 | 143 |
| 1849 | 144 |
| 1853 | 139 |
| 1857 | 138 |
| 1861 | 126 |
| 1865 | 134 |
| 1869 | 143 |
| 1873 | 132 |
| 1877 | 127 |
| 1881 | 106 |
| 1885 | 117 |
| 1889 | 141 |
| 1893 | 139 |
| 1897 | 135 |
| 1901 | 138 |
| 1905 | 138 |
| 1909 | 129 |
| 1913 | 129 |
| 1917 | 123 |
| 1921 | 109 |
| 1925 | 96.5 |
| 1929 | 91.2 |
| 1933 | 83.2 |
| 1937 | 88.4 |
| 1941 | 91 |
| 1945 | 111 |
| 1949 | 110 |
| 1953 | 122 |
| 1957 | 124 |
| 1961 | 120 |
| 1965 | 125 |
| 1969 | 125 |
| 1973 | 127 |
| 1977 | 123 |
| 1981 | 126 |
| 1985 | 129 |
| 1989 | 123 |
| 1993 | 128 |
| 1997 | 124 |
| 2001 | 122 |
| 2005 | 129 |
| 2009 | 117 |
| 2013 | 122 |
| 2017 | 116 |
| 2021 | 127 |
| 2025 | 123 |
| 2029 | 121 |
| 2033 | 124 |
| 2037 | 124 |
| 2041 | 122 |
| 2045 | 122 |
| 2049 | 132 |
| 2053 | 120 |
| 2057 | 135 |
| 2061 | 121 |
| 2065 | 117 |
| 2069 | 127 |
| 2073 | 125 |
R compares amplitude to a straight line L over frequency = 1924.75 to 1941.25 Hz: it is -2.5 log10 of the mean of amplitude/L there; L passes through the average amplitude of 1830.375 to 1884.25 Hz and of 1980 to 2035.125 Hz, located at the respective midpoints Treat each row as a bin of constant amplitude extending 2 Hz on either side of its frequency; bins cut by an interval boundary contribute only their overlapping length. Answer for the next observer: 0.41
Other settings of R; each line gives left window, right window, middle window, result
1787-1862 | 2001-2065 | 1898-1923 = 0.09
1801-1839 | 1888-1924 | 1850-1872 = 0.08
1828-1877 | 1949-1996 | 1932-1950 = 0.31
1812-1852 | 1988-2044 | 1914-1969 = 0.25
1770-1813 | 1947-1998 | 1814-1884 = -0.08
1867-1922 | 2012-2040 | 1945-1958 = 0.08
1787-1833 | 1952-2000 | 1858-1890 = 0.12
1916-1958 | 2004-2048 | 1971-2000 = -0.11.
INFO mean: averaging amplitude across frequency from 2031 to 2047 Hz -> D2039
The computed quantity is 123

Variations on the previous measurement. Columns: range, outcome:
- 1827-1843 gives 152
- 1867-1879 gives 134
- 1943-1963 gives 117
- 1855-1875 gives 135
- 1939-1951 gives 104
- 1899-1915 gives 134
